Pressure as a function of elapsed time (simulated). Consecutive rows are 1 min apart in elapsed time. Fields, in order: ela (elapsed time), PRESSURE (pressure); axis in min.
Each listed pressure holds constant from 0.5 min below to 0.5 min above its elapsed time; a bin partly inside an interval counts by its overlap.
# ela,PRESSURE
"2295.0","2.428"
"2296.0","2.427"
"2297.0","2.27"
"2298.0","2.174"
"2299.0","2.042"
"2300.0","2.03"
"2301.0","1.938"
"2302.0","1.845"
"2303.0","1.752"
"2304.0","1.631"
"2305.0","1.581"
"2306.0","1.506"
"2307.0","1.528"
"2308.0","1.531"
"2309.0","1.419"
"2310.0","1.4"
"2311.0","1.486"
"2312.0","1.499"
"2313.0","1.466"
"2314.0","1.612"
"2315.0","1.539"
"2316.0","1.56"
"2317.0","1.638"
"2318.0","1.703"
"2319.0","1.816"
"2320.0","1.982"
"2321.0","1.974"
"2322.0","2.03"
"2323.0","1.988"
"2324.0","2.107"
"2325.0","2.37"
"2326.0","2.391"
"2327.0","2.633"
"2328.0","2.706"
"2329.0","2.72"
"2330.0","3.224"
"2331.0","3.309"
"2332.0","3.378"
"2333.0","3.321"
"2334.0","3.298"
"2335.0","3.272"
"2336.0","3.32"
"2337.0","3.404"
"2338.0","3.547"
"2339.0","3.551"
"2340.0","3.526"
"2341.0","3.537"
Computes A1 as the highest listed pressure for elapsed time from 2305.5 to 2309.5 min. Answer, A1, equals 1.531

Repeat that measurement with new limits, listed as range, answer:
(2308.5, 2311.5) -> 1.486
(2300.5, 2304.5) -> 1.938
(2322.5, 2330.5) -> 3.224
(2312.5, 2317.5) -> 1.638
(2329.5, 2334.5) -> 3.378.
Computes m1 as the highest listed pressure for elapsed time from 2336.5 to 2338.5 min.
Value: 3.547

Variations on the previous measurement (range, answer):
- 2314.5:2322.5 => 2.03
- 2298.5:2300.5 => 2.042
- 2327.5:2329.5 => 2.72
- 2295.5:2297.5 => 2.427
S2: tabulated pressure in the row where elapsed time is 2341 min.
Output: 3.537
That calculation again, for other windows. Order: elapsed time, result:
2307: 1.528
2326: 2.391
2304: 1.631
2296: 2.427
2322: 2.03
